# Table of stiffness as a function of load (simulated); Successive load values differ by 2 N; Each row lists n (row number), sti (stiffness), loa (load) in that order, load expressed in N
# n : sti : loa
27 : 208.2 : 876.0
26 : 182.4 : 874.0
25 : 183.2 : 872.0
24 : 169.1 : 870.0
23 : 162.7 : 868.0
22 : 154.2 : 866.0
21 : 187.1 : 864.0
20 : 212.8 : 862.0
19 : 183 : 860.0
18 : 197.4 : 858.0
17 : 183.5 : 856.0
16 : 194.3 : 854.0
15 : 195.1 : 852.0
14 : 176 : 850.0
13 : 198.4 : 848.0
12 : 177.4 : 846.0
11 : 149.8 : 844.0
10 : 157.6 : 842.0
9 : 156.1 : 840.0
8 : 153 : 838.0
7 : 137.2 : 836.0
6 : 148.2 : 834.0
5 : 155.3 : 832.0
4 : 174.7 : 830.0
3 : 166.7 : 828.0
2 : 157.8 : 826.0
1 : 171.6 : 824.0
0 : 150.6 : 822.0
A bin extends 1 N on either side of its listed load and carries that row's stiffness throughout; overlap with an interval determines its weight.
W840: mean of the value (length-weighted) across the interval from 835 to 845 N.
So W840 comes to 151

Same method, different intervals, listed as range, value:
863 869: 168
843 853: 179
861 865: 200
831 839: 148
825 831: 166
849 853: 186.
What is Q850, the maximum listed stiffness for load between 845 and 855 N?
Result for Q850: 198.4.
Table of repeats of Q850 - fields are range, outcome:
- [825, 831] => 174.7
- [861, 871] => 212.8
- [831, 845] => 157.6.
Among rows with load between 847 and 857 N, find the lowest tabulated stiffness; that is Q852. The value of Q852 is 176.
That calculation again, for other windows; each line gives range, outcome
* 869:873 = 169.1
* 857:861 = 183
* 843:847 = 149.8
